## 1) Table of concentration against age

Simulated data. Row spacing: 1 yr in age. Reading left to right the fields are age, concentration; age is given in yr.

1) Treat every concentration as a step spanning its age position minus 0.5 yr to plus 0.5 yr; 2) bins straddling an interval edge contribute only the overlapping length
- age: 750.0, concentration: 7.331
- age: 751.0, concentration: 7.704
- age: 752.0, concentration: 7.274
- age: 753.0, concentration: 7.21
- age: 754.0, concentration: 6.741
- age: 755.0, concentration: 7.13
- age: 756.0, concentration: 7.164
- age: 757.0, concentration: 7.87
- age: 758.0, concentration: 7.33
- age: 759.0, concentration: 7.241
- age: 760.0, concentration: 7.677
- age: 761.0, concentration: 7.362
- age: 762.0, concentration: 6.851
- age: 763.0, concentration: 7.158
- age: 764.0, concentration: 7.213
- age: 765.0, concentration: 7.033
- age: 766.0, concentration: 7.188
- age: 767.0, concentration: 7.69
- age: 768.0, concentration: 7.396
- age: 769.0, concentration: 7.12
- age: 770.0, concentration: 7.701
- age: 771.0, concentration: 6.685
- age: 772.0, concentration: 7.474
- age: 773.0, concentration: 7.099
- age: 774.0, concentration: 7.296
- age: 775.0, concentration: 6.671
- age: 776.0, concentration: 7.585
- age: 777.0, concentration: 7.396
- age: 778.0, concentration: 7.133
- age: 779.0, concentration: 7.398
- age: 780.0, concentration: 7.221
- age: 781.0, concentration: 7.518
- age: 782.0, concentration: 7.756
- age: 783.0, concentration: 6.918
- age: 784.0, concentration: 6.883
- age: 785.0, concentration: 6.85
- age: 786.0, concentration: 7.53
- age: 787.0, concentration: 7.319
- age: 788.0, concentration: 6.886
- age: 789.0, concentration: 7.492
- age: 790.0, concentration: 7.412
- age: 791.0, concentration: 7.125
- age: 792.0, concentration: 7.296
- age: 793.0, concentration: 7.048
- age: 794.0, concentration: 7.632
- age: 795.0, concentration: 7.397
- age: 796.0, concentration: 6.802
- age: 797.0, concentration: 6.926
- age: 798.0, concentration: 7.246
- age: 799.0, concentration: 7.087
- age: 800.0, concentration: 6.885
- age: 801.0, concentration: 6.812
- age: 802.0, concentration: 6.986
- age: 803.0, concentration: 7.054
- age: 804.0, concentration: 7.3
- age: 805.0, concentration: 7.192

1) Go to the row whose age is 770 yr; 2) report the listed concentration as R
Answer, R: 7.701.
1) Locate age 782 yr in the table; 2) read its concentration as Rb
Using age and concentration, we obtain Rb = 7.756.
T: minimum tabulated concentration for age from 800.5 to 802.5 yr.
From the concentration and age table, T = 6.812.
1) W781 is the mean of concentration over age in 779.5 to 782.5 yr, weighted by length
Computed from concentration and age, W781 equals 7.5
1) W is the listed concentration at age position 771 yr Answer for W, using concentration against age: 6.685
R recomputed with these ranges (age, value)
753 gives 7.21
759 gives 7.241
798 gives 7.246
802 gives 6.986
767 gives 7.69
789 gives 7.492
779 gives 7.398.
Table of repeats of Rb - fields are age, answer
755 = 7.13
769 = 7.12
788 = 6.886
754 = 6.741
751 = 7.704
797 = 6.926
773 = 7.099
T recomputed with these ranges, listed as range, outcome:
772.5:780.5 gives 6.671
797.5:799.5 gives 7.087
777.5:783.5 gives 6.918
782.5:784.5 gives 6.883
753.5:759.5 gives 6.741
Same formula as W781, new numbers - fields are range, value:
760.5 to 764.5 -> 7.15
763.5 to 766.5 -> 7.14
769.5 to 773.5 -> 7.24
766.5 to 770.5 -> 7.48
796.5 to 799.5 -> 7.09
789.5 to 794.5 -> 7.3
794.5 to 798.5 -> 7.09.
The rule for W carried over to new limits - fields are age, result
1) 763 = 7.158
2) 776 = 7.585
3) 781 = 7.518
